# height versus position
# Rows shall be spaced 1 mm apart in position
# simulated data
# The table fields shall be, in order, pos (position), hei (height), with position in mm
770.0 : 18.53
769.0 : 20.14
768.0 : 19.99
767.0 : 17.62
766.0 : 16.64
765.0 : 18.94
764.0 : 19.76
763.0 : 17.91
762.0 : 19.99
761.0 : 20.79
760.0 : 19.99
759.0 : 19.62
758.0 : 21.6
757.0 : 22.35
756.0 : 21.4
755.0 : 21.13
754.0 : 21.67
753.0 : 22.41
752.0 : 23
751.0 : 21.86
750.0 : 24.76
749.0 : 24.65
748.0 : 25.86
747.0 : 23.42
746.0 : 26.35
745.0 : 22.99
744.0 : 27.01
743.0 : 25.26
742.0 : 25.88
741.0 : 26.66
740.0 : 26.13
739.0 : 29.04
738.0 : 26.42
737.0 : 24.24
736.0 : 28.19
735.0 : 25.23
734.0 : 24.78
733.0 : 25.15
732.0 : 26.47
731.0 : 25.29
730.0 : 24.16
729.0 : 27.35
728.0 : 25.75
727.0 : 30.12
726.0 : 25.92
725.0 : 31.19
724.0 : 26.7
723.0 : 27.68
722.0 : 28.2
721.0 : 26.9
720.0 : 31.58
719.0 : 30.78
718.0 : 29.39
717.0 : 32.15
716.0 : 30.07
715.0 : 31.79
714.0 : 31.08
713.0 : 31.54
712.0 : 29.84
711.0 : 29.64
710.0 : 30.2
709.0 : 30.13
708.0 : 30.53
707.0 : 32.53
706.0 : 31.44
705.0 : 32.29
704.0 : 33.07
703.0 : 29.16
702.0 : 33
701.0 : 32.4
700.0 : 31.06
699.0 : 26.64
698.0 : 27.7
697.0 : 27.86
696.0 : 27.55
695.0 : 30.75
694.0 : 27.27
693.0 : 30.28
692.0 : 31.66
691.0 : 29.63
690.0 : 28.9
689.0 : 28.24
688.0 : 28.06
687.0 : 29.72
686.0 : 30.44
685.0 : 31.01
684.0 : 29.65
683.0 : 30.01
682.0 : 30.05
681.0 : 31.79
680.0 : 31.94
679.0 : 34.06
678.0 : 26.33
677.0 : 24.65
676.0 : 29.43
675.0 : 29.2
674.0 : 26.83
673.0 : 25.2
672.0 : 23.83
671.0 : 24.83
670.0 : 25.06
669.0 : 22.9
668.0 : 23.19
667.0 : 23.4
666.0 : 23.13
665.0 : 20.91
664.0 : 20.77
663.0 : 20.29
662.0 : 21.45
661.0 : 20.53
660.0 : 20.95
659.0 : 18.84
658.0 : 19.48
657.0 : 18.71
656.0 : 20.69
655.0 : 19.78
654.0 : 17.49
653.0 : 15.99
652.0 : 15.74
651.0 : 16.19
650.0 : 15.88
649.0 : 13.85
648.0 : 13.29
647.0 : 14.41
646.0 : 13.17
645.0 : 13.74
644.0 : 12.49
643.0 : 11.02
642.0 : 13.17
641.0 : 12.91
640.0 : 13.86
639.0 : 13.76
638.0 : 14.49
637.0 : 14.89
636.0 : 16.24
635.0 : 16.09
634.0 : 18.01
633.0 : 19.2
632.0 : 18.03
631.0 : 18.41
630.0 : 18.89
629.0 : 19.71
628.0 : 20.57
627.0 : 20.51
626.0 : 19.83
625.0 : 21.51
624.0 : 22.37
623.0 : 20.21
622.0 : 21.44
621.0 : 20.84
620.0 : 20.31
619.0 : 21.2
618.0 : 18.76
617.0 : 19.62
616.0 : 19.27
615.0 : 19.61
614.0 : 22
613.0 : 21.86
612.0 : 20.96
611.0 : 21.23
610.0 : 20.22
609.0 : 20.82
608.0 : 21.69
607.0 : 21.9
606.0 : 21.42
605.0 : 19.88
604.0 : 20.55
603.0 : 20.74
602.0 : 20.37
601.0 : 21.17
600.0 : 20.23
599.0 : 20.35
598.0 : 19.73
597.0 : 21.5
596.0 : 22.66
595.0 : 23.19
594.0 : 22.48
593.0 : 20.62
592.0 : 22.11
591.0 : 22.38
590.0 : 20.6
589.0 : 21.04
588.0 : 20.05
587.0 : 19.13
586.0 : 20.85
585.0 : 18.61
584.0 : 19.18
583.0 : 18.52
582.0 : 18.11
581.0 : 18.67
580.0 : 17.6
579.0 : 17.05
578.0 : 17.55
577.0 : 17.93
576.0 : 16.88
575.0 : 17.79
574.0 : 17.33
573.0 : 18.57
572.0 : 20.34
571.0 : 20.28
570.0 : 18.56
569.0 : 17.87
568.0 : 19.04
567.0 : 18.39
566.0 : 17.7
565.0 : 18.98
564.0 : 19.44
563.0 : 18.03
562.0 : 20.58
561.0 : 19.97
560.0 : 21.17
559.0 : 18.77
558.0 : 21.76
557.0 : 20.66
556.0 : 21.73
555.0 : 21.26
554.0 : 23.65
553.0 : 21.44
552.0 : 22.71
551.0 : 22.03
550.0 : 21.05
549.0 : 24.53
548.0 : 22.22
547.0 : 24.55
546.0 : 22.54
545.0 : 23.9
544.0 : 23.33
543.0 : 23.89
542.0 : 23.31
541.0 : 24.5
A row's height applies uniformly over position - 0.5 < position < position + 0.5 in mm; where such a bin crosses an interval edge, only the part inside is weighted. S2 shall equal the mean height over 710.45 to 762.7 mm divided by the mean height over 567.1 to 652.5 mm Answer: 1.38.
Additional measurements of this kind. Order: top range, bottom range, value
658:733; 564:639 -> 1.42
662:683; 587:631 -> 1.24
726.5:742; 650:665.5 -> 1.38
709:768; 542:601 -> 1.24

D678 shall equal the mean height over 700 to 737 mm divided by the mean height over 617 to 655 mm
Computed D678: 1.7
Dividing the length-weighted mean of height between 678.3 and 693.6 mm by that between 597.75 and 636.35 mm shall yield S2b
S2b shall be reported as 1.50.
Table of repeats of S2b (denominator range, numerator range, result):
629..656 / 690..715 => 1.94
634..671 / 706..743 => 1.61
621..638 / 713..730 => 1.53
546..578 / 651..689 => 1.21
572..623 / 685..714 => 1.49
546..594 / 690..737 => 1.46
